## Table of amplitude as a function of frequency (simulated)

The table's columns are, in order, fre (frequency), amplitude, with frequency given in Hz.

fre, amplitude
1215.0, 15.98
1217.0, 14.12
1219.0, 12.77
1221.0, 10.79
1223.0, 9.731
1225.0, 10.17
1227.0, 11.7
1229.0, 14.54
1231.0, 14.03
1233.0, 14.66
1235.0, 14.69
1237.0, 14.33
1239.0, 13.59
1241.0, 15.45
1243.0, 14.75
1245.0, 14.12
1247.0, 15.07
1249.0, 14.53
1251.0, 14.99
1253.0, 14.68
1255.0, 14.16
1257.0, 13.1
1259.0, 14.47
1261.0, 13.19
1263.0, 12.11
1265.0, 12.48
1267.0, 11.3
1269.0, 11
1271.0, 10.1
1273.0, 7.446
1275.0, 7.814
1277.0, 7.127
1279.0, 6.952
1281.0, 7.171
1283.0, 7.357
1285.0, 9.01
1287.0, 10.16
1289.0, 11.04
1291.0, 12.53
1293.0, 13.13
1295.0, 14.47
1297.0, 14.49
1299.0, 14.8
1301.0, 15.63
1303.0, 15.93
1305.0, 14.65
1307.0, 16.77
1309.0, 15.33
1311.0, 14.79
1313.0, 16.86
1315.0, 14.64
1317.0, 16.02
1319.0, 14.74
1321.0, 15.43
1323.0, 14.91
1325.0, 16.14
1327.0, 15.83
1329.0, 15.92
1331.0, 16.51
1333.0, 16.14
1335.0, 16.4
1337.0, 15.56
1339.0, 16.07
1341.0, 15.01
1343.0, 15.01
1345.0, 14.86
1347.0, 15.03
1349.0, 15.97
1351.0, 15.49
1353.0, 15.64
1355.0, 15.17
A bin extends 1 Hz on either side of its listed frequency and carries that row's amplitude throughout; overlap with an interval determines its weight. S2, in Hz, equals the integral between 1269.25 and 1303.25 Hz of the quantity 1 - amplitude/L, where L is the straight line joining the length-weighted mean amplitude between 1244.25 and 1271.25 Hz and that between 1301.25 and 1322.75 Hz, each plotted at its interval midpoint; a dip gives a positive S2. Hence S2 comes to 8.8 Hz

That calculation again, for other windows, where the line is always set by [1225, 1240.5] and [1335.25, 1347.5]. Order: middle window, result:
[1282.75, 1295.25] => 3.0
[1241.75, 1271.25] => 1.3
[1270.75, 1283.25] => 5.9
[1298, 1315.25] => -0.8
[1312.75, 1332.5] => -0.8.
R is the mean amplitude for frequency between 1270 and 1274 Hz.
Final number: 8.77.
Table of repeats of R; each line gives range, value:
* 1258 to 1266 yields 13.1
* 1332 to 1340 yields 16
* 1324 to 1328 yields 16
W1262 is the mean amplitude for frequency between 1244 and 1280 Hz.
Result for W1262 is 11.9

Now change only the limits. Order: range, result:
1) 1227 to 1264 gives 14.2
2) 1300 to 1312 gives 15.5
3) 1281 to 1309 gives 12.9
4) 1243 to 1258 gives 14.4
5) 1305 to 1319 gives 15.6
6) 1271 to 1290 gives 8.33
